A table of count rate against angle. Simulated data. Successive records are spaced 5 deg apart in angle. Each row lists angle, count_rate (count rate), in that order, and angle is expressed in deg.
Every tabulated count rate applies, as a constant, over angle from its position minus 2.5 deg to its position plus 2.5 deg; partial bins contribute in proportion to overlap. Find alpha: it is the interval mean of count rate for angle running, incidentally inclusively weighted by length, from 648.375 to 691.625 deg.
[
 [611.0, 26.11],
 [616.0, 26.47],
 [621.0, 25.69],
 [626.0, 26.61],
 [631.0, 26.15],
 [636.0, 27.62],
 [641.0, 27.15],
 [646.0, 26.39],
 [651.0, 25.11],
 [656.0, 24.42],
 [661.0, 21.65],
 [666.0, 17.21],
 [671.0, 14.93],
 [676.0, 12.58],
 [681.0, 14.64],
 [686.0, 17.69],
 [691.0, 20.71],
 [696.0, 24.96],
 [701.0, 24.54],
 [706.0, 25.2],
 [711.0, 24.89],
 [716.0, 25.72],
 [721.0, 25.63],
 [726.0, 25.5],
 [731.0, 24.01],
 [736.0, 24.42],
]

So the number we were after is 18.7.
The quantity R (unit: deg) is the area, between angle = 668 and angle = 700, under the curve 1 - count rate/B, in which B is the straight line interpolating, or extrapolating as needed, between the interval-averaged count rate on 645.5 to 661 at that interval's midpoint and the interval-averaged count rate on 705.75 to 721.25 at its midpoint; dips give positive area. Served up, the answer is 9.1 deg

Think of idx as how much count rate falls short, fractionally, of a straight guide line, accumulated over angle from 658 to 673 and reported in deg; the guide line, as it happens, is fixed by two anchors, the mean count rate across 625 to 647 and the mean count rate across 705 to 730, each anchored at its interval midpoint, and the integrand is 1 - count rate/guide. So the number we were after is 4.6 deg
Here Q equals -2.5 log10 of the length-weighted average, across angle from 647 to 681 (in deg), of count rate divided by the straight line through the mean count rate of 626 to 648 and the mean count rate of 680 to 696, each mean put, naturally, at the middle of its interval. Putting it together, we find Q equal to 0.191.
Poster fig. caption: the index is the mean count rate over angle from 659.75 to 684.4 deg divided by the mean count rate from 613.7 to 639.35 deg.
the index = 0.60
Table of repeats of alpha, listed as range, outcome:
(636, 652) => 26.5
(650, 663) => 23.6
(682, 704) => 21.5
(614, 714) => 22.7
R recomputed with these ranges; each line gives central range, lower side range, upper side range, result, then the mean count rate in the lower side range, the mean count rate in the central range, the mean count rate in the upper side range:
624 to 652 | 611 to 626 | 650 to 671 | -3.34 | 26.2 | 26.6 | 21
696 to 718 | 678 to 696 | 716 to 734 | -3.12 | 18.5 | 25.1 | 25.1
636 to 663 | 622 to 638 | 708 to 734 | 1.12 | 26.7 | 25.3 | 25.1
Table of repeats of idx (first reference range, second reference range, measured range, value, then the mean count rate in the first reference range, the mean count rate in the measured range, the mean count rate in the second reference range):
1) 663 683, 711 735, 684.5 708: -3.6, 15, 22.8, 25.1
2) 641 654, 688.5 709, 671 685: 5.9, 26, 14.3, 23.9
